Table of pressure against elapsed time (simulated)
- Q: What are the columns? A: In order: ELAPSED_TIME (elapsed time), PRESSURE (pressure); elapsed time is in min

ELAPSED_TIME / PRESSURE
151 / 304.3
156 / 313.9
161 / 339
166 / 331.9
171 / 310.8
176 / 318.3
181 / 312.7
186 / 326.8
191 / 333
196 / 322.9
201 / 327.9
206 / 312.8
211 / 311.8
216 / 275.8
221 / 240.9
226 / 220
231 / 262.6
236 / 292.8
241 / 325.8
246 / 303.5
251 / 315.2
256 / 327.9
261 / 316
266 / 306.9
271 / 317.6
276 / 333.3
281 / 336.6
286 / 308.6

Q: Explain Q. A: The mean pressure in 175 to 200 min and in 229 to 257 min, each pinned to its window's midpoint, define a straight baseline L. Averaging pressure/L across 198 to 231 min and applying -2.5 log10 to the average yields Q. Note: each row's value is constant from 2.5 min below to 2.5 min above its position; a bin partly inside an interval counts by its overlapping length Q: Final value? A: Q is 0.123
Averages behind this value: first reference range 323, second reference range 304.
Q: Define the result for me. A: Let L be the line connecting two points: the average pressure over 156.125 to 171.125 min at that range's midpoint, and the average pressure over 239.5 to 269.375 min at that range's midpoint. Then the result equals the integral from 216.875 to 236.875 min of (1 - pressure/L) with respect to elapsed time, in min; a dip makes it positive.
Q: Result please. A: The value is 4.2 min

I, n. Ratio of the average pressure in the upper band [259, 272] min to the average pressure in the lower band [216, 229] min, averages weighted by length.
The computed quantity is 1.30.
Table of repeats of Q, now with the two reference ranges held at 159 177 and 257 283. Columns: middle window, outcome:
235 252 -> 0.043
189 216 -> 0.023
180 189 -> 0.010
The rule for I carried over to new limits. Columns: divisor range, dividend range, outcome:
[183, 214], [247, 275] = 0.99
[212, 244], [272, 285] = 1.21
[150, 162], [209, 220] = 0.90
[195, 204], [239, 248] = 0.97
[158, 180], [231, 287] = 0.97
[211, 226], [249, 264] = 1.22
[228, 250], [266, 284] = 1.10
